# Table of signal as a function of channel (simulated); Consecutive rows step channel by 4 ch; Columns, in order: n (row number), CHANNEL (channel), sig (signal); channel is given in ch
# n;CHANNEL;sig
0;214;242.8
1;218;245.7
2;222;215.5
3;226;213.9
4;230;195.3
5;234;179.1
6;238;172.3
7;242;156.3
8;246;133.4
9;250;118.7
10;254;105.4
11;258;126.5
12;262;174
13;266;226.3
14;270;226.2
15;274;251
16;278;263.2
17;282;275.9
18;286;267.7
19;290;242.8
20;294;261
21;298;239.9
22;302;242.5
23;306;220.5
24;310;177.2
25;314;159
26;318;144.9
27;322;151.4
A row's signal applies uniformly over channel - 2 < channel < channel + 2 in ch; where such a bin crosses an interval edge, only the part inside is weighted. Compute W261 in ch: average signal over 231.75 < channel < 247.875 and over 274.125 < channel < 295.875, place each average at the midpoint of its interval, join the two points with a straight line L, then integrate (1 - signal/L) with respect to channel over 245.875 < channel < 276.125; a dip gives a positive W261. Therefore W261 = 5.6 ch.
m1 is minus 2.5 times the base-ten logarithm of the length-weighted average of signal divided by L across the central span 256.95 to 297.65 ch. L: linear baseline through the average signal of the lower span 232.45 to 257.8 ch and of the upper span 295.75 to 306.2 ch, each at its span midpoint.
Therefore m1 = -0.18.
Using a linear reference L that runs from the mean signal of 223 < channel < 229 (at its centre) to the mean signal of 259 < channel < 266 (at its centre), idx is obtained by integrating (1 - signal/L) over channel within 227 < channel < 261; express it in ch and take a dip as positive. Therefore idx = 8.0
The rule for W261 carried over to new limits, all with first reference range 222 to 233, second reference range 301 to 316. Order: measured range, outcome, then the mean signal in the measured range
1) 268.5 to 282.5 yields -3.7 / 253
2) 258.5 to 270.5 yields 0.3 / 196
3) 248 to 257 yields 3.9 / 114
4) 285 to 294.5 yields -2.7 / 255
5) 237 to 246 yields 2.1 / 157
